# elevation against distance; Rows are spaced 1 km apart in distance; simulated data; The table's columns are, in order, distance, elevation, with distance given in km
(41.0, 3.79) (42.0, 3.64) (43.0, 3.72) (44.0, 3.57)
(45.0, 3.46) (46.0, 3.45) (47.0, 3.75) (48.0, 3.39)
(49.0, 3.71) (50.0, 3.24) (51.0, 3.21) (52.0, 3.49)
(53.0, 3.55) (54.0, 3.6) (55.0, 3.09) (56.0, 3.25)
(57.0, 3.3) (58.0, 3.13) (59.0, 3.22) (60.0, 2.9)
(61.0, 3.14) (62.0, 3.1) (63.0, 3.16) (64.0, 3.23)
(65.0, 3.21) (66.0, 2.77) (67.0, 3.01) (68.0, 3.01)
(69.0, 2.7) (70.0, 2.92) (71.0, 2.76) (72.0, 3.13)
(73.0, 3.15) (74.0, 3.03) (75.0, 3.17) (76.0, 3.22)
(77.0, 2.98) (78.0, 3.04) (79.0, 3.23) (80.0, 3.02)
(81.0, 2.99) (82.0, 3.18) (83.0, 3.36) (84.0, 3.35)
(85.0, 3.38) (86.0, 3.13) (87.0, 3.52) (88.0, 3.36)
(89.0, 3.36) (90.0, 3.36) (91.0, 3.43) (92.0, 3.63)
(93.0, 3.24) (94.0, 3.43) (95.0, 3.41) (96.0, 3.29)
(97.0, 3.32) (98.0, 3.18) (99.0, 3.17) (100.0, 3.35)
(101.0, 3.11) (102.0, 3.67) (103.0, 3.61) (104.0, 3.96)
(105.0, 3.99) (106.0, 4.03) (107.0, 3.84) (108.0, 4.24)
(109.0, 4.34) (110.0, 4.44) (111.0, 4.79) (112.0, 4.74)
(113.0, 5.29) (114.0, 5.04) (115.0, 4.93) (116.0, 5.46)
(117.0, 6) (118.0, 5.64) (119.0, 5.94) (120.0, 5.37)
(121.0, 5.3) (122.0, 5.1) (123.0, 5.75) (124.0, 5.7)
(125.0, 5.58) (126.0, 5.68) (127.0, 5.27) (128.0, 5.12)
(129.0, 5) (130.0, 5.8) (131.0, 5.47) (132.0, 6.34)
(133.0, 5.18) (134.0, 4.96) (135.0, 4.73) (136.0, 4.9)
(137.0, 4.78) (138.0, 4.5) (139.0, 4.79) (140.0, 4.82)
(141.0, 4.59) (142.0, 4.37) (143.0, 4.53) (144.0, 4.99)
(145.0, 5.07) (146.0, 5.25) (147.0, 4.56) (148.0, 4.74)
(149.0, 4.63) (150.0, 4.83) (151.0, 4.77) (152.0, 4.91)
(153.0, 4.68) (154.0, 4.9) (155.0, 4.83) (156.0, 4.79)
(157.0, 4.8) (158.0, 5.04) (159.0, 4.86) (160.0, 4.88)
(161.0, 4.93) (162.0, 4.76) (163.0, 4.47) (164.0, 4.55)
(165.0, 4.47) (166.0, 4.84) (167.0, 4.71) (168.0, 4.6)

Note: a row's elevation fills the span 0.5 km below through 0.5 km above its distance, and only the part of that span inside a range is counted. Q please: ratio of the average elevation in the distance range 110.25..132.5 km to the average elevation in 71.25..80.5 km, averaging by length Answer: 1.7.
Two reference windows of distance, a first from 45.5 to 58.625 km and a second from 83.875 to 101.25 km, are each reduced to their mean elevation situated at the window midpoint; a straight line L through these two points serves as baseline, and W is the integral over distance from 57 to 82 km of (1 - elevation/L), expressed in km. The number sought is 2.3 km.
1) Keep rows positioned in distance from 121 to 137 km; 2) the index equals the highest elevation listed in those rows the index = 6.34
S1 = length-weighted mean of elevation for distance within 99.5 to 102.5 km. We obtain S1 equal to 3.38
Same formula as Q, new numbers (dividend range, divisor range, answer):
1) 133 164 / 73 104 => 1.46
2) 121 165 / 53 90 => 1.58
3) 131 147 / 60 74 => 1.63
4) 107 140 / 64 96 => 1.63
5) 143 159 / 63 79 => 1.60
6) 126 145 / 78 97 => 1.52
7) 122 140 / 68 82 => 1.73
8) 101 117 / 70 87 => 1.41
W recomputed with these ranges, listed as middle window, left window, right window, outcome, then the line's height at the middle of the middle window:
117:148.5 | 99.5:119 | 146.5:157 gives -3.63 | 4.64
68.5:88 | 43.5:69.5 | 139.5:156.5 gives 2.67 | 3.62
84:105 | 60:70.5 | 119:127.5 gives 4.19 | 4.27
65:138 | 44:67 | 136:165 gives -0.65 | 4.01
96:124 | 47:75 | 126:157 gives -1.46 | 4.25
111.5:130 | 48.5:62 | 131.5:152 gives -3.76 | 4.48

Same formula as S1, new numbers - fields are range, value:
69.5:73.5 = 2.99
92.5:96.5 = 3.34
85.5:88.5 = 3.34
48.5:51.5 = 3.39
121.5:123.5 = 5.42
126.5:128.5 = 5.2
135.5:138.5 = 4.73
